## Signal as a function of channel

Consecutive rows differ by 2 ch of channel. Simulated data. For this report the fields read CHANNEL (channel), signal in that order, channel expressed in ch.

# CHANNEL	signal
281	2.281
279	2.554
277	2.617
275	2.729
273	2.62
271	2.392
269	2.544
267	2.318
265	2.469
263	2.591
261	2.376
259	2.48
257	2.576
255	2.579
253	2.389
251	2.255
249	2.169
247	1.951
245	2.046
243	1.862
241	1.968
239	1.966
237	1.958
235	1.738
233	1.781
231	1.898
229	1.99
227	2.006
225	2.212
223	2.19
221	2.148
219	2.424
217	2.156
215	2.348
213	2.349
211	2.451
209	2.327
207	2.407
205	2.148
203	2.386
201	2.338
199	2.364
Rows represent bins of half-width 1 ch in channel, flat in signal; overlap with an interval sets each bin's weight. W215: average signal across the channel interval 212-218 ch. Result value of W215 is 2.28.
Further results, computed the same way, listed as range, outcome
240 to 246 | 1.96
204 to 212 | 2.33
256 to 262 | 2.48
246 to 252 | 2.12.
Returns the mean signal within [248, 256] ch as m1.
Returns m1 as 2.35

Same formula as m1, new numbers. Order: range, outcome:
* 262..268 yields 2.46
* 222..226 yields 2.2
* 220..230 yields 2.11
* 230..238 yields 1.84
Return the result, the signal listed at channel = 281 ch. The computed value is 2.281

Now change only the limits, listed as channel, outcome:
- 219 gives 2.424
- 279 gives 2.554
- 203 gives 2.386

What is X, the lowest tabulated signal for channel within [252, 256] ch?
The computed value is 2.389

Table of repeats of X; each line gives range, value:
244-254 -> 1.951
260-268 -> 2.318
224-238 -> 1.738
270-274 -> 2.392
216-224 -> 2.148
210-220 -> 2.156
